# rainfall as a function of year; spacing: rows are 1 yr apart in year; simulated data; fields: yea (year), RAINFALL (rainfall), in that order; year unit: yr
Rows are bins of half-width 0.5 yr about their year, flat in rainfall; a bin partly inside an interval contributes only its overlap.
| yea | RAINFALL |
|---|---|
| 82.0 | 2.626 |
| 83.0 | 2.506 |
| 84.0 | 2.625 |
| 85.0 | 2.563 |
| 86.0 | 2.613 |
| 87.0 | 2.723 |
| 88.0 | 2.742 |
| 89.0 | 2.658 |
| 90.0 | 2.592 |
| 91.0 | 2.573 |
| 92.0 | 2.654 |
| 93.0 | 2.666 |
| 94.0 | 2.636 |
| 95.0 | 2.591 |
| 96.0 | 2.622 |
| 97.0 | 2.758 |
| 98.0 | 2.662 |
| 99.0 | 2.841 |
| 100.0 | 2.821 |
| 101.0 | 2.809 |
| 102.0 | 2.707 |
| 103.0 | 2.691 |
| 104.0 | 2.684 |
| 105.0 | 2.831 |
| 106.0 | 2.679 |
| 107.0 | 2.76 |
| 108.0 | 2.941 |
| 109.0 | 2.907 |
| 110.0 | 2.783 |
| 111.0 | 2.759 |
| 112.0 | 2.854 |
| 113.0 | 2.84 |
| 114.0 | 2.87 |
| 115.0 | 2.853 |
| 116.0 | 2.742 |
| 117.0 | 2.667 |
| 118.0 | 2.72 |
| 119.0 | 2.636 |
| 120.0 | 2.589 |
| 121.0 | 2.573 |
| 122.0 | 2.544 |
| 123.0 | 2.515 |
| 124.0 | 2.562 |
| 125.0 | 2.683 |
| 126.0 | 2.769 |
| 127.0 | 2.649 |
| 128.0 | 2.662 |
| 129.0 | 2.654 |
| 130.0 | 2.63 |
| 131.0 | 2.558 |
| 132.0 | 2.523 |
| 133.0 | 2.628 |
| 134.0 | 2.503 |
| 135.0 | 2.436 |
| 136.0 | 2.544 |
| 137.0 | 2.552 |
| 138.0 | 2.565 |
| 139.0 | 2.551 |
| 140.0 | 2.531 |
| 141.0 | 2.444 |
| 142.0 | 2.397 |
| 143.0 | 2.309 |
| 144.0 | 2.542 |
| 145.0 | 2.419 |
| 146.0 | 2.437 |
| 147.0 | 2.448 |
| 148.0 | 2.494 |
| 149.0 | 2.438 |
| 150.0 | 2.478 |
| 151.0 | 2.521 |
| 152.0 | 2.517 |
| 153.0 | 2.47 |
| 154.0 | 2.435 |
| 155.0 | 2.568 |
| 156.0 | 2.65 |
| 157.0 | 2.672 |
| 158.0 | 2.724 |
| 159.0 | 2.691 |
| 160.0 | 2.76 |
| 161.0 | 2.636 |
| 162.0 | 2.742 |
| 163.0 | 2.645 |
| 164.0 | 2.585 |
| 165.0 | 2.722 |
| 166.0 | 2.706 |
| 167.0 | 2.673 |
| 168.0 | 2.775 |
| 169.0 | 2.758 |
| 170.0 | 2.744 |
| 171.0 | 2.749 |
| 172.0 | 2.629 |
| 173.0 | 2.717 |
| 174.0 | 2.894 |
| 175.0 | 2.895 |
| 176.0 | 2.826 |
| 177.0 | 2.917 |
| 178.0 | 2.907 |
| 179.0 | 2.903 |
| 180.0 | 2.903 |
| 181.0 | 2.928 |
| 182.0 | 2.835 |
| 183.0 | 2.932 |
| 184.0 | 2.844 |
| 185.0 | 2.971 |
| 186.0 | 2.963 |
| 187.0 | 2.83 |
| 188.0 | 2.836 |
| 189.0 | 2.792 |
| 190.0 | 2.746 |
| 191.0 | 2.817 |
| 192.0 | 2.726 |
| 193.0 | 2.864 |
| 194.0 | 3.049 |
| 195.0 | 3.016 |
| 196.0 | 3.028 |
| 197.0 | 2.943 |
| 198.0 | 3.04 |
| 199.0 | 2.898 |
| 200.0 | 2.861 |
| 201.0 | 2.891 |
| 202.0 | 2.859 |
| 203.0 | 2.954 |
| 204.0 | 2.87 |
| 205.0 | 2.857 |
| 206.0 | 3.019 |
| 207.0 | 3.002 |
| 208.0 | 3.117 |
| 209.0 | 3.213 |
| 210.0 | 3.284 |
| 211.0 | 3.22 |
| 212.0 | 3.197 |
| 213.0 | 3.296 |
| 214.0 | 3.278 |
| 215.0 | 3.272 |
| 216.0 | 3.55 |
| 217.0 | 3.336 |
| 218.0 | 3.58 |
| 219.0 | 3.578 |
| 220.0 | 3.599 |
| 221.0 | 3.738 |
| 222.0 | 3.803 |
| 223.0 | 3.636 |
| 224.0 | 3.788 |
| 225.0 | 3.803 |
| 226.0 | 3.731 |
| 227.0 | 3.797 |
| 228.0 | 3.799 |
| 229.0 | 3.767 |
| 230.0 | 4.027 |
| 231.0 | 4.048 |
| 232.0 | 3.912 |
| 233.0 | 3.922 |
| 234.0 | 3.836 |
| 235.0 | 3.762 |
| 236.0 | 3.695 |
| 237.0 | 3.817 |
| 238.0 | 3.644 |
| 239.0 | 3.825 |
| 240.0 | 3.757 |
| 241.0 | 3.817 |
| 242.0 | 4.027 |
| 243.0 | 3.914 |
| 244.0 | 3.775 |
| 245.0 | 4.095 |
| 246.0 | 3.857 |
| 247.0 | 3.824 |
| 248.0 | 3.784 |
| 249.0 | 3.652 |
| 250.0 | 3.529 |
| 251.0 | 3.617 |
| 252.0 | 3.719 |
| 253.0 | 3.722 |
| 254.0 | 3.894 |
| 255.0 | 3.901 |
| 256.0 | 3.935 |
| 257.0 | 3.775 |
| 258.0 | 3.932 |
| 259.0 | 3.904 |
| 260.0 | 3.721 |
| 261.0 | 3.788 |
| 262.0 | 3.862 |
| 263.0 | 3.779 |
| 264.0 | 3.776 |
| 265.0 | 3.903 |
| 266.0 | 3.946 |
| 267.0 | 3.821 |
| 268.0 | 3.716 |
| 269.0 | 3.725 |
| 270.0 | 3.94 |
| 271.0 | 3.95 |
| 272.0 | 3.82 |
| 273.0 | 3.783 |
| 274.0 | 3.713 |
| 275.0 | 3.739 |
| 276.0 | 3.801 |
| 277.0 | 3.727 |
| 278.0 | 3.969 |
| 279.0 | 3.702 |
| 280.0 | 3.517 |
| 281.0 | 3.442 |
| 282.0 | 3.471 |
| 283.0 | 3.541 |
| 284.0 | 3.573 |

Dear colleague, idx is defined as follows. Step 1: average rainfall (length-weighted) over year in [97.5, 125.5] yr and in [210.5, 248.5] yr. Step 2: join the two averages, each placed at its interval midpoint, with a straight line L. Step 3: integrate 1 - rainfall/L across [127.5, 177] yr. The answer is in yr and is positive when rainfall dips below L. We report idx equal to 7.5 yr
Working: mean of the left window 2.73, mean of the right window 3.71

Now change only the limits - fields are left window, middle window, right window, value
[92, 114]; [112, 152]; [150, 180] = 2.23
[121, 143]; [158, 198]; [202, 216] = 1.10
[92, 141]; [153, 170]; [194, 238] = 1.92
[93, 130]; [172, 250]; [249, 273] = 3.10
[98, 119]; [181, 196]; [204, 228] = 1.73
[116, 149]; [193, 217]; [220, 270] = 2.08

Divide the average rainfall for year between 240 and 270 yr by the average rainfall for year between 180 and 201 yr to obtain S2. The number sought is 1.32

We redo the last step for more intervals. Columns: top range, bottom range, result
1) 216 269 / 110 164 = 1.46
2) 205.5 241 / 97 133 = 1.32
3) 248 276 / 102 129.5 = 1.40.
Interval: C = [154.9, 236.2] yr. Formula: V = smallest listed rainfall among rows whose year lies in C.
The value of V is 2.568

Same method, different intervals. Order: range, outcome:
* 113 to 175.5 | 2.309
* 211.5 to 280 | 3.197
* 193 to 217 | 2.857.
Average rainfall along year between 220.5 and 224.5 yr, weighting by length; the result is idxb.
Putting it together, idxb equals 3.74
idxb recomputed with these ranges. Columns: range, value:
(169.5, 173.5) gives 2.71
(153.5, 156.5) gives 2.55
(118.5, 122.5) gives 2.59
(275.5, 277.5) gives 3.76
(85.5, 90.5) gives 2.67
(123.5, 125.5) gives 2.62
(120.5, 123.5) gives 2.54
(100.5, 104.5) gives 2.72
